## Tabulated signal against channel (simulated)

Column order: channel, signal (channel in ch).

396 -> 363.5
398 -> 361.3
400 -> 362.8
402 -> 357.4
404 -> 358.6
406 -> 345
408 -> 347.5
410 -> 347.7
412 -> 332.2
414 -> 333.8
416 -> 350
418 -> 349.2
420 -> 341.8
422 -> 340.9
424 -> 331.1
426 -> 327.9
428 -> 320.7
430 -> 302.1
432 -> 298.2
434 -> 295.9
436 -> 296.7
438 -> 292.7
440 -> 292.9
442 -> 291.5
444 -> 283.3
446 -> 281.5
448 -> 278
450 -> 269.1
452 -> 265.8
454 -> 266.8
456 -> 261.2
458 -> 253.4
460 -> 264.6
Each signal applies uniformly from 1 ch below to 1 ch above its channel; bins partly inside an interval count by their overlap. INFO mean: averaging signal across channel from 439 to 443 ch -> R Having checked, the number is 292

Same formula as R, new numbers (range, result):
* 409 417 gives 341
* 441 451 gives 281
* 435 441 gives 294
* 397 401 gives 362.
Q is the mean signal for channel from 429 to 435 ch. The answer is 299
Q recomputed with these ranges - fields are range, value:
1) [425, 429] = 324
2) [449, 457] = 266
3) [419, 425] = 338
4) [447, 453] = 271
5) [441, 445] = 287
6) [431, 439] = 296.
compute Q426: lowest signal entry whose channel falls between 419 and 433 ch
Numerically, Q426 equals 298.2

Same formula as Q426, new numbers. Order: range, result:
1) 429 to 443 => 291.5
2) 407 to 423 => 332.2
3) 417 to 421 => 341.8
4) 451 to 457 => 261.2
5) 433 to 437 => 295.9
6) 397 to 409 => 345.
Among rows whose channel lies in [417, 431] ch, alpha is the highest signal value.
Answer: 349.2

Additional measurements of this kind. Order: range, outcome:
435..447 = 296.7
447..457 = 278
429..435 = 302.1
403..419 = 358.6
